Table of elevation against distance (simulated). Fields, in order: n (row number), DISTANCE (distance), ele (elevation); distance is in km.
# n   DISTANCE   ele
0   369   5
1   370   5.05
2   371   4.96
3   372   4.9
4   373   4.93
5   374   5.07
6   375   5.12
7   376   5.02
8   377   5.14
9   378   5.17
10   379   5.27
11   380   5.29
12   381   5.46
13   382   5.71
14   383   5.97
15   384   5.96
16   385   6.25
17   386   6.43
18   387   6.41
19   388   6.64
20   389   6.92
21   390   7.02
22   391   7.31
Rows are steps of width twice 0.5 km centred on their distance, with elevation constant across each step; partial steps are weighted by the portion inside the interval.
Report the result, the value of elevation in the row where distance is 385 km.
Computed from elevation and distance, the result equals 6.25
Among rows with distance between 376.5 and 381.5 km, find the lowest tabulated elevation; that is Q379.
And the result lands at 5.14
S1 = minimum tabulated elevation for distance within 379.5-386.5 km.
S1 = 5.29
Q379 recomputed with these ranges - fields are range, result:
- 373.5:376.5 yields 5.02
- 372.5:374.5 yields 4.93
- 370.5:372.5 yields 4.9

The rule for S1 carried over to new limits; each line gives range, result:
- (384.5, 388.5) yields 6.25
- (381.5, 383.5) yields 5.71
